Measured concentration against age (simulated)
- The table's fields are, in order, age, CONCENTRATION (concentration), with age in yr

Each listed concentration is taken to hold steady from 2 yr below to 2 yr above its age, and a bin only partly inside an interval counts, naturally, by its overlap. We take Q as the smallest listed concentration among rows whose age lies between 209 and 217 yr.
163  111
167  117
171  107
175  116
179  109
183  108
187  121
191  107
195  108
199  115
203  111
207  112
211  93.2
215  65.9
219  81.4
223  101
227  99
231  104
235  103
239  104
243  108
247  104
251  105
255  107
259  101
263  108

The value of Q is 65.9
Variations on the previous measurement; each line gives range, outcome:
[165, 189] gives 107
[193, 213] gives 93.2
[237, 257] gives 104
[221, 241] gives 99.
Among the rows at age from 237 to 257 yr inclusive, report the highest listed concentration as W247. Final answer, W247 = 108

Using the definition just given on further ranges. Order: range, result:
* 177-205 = 121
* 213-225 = 101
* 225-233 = 104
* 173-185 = 116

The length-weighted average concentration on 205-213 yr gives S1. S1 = 103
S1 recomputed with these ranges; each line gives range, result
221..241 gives 102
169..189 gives 112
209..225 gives 85.4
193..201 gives 112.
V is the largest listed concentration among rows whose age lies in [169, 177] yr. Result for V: 116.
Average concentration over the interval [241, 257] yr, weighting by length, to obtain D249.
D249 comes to 106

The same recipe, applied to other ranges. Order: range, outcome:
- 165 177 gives 113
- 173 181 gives 112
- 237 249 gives 105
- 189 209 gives 111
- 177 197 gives 111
